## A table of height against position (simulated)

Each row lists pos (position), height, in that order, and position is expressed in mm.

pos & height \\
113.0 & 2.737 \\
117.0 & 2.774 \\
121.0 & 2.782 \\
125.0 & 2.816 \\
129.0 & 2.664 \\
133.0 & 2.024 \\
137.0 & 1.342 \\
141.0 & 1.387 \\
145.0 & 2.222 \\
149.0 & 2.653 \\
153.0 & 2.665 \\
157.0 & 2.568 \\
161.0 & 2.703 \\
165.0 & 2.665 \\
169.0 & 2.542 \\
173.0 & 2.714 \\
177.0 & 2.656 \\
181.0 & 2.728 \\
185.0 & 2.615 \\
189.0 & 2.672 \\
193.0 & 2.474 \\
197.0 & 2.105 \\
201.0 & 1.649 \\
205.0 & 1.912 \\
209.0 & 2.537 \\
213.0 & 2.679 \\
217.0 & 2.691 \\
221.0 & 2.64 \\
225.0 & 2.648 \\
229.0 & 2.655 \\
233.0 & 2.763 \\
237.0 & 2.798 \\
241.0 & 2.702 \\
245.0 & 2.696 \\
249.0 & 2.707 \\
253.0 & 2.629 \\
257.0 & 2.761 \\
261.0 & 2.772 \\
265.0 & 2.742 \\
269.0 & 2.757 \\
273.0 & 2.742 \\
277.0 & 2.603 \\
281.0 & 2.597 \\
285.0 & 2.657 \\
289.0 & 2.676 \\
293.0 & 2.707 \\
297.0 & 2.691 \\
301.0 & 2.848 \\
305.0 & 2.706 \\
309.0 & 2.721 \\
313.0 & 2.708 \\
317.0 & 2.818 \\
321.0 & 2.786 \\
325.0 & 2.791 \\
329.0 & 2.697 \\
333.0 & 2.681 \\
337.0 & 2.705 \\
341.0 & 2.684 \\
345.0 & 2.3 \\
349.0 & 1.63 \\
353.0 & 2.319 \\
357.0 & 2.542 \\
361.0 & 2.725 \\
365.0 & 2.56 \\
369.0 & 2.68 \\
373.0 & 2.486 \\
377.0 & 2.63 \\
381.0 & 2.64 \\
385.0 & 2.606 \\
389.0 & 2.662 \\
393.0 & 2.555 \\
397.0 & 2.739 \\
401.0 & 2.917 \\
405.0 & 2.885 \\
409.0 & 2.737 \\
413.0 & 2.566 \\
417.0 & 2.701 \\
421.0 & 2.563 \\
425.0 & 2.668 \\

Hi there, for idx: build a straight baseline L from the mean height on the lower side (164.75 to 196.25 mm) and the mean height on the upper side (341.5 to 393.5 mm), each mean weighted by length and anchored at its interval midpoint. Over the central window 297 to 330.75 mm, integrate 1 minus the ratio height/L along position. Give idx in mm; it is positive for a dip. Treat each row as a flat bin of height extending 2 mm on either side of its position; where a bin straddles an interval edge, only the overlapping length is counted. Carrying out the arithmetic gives -3.1 mm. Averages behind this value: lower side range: 2.61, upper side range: 2.49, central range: 2.76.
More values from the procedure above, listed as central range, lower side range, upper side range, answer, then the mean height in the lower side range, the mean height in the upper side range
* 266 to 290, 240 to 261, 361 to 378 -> 0.1 mm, 2.71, 2.6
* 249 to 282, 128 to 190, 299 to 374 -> -2.3 mm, 2.42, 2.6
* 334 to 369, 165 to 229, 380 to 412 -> 2.8 mm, 2.5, 2.72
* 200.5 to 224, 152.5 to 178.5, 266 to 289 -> 2.2 mm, 2.64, 2.67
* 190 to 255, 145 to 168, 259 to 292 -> 3.3 mm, 2.61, 2.69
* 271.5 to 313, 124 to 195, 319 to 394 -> -2.8 mm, 2.45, 2.56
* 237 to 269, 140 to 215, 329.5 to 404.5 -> -3.0 mm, 2.44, 2.57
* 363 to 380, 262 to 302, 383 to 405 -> 0.7 mm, 2.7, 2.71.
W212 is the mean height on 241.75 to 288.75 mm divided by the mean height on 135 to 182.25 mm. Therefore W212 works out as 1.12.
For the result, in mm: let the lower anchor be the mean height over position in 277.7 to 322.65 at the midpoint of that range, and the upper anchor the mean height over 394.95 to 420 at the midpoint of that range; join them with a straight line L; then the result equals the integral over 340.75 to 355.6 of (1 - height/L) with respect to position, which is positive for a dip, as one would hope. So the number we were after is 2.9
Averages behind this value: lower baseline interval 2.72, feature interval 2.19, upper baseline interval 2.75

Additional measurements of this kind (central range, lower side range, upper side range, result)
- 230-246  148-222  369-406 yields -1.12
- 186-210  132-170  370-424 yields 1.25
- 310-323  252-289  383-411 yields -0.28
